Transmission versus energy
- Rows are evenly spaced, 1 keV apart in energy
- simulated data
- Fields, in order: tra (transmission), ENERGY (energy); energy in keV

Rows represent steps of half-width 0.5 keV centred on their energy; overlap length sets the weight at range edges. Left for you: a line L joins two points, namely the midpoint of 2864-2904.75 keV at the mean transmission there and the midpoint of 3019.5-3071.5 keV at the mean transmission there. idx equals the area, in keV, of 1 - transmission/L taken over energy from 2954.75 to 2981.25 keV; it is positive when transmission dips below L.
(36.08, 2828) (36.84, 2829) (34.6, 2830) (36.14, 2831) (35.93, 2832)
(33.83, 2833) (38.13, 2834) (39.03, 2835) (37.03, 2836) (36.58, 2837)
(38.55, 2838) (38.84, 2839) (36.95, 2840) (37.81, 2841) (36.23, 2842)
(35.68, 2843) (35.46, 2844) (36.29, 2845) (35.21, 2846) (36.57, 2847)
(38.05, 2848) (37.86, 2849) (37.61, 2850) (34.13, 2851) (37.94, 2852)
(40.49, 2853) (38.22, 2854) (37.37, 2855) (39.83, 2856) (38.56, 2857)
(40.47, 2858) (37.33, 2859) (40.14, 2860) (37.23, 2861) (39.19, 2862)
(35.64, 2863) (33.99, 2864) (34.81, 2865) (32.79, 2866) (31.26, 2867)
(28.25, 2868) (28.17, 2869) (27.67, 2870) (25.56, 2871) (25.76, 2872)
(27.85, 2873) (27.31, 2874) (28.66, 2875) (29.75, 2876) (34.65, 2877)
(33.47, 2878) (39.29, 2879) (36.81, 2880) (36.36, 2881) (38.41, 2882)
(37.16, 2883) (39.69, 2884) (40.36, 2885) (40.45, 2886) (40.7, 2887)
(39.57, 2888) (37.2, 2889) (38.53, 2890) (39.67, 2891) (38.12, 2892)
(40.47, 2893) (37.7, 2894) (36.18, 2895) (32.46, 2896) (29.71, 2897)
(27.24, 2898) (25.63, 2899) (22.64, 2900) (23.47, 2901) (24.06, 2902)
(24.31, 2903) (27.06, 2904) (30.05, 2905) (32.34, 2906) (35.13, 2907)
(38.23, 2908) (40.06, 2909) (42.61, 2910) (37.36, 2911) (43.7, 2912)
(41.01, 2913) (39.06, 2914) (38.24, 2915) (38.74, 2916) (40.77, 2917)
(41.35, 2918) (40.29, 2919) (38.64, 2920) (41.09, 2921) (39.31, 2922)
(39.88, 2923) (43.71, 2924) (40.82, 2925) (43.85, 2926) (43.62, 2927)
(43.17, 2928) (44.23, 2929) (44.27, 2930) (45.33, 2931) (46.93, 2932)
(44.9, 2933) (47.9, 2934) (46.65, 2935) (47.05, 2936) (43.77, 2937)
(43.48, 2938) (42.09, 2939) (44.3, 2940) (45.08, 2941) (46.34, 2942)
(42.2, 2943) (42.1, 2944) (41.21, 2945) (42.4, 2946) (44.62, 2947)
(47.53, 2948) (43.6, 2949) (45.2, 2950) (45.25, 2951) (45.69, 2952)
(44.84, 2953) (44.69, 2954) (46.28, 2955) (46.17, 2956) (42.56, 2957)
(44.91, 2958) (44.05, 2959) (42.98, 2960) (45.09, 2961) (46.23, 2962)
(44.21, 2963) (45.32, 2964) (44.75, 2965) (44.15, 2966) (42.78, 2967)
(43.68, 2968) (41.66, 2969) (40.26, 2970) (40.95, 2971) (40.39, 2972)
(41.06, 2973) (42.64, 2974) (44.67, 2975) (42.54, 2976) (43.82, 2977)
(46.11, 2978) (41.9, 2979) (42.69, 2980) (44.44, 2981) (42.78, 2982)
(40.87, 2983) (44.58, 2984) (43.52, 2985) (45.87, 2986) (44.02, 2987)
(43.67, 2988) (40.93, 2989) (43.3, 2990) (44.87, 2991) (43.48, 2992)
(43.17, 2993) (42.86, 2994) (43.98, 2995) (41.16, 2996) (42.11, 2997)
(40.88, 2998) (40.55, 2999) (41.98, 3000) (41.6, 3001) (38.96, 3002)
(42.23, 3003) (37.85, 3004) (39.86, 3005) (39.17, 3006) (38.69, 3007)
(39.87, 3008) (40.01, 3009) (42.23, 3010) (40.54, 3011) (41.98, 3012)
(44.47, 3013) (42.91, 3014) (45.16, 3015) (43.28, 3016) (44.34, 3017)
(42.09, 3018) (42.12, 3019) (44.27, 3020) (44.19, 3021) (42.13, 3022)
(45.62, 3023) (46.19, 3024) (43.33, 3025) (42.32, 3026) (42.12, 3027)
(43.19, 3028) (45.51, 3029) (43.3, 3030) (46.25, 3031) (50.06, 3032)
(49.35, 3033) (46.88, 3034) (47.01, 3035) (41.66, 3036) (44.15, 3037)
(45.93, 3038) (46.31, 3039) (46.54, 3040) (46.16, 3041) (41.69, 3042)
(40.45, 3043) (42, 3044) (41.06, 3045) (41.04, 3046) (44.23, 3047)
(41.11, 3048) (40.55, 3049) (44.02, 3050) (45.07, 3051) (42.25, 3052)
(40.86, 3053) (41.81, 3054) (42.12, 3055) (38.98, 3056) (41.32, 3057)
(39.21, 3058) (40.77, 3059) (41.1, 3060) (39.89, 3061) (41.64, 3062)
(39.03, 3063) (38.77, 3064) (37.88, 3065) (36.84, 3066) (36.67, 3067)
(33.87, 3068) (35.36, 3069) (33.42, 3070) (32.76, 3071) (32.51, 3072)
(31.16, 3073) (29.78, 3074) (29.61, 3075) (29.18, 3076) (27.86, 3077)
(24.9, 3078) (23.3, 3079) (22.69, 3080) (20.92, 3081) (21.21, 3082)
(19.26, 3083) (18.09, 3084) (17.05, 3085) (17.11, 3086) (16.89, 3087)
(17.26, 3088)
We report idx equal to -4.2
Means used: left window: 32.7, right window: 42.1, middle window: 43.5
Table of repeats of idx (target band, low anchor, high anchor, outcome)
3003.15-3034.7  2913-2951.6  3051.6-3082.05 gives -4.7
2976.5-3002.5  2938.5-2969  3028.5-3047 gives 1.0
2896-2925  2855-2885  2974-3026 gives 1.3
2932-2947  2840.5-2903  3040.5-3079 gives -3.6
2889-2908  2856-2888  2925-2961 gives 3.2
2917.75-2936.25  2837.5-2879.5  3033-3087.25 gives -4.2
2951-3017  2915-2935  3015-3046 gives 1.0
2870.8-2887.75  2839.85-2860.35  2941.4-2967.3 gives 2.2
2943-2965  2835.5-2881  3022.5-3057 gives -2.7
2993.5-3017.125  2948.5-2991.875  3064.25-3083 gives -1.5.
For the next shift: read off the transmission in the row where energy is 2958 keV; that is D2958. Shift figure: 44.91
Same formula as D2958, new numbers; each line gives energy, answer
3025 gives 43.33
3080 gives 22.69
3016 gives 43.28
